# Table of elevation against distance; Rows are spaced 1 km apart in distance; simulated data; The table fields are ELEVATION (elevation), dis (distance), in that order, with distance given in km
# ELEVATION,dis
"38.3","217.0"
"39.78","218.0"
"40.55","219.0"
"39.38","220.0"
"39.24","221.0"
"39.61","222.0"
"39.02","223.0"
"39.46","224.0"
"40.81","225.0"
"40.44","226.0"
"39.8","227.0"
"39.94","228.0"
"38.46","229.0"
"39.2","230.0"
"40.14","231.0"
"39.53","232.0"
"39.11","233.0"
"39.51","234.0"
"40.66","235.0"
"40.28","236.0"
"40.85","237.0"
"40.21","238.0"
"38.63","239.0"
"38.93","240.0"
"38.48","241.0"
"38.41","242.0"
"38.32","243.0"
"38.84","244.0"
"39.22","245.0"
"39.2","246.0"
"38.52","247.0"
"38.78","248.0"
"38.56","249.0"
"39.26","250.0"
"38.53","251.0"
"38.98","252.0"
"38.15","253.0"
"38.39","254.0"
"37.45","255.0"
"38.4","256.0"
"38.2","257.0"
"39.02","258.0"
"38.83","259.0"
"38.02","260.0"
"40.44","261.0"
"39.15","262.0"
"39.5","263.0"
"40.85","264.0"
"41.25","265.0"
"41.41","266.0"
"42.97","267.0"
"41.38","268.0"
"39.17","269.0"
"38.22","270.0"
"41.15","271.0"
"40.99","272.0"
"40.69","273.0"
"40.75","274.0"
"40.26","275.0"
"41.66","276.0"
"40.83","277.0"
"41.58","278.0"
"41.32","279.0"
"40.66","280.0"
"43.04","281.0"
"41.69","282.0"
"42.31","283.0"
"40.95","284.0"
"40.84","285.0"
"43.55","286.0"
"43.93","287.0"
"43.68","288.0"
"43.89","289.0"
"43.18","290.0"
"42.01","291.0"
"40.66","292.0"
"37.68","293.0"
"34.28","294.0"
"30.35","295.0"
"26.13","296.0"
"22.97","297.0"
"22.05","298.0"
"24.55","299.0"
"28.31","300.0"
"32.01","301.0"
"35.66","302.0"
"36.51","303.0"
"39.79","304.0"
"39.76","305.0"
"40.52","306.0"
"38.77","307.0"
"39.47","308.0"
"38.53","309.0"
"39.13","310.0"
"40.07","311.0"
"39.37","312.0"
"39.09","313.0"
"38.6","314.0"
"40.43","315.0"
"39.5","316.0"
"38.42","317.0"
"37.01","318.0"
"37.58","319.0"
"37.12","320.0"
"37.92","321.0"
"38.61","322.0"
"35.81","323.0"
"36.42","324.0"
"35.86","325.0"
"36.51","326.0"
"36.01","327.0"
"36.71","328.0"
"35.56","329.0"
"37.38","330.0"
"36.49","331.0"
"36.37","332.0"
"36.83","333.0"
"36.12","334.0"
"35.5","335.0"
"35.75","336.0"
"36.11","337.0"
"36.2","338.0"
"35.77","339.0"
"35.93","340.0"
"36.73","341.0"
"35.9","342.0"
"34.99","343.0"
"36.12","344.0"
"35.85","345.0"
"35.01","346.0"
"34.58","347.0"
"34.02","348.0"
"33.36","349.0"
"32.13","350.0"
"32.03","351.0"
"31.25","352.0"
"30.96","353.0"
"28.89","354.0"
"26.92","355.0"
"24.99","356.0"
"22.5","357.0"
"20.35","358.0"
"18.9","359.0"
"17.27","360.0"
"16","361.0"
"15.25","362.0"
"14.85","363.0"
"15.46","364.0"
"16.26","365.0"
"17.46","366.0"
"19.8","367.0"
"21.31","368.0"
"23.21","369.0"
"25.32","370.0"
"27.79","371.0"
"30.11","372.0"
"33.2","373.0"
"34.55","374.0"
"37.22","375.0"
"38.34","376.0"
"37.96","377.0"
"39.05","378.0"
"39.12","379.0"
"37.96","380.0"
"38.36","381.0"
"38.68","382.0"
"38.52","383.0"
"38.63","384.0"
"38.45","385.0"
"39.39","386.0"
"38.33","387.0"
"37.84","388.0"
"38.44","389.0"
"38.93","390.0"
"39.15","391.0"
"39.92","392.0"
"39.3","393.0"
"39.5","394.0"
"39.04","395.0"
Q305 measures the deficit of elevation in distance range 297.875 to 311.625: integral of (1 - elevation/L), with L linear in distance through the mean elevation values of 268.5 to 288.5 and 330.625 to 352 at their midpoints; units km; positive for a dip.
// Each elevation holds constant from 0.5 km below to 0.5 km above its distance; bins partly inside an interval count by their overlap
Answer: 1.1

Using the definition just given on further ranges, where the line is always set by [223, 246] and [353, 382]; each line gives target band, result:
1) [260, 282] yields -2.95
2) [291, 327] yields -4.18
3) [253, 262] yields -0.32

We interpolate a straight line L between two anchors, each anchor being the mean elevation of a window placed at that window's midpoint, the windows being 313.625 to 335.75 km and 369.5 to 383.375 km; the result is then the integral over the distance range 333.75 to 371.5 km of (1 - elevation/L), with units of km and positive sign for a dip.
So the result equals 8.6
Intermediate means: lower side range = 37.1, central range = 28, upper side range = 35.4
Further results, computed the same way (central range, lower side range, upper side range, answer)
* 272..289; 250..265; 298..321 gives -1.7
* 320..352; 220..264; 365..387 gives -0.9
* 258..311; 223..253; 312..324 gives 0.1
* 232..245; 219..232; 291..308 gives -0.3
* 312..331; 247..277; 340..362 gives -2.8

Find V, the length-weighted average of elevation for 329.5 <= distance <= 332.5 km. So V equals 36.7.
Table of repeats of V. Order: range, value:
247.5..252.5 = 38.8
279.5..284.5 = 41.7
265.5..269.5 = 41.2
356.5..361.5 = 19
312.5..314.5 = 38.8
